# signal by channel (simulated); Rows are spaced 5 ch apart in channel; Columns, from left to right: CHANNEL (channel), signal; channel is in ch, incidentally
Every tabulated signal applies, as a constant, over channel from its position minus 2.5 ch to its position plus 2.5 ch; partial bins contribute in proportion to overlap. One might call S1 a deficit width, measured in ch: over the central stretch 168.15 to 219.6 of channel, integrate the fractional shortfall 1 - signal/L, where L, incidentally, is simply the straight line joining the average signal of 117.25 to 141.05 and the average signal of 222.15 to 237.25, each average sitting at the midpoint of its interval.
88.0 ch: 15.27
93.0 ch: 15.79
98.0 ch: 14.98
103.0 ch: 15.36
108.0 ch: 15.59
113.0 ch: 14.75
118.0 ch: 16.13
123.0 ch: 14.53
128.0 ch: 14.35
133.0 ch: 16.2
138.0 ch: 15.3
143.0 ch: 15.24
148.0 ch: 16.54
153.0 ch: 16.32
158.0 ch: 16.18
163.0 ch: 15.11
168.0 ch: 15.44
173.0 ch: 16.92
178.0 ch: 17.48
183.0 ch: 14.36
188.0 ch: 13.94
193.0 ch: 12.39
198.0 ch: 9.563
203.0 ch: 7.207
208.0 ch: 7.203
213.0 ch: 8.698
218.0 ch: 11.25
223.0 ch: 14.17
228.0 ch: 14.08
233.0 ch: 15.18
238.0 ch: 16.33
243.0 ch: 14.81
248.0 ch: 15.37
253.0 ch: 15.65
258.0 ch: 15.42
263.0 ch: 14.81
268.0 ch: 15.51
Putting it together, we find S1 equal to 9.8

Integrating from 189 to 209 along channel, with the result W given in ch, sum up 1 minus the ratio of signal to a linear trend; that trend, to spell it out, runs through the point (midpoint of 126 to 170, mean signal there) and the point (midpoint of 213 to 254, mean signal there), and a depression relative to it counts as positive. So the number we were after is 7.0 ch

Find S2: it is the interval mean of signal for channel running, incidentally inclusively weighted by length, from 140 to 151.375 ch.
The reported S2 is 15.9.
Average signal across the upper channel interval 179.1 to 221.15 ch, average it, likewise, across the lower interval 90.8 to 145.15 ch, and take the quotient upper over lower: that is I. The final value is 0.7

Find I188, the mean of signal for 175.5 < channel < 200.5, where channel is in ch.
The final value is 13.5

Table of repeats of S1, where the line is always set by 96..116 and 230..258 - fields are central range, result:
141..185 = -2.0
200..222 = 9.1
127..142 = -0.1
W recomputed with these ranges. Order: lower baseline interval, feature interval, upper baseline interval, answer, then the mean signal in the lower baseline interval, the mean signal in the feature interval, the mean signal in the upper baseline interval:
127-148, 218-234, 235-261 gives 1.64 ch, 15.5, 13.9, 15.5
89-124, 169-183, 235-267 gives -1.04 ch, 15.3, 16.5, 15.4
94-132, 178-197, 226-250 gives 1.76 ch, 15.2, 13.8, 15.2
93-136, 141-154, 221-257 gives -0.69 ch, 15.3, 16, 15.1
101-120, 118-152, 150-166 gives 0.45 ch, 15.4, 15.5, 15.9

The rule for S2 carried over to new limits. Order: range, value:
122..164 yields 15.6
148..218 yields 13.2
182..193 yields 13.7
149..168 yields 15.9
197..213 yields 7.95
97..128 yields 15.2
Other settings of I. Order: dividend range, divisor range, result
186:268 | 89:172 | 0.84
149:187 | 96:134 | 1.05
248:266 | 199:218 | 1.84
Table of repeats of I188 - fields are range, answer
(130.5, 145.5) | 15.6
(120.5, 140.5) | 15.1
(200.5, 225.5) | 9.71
